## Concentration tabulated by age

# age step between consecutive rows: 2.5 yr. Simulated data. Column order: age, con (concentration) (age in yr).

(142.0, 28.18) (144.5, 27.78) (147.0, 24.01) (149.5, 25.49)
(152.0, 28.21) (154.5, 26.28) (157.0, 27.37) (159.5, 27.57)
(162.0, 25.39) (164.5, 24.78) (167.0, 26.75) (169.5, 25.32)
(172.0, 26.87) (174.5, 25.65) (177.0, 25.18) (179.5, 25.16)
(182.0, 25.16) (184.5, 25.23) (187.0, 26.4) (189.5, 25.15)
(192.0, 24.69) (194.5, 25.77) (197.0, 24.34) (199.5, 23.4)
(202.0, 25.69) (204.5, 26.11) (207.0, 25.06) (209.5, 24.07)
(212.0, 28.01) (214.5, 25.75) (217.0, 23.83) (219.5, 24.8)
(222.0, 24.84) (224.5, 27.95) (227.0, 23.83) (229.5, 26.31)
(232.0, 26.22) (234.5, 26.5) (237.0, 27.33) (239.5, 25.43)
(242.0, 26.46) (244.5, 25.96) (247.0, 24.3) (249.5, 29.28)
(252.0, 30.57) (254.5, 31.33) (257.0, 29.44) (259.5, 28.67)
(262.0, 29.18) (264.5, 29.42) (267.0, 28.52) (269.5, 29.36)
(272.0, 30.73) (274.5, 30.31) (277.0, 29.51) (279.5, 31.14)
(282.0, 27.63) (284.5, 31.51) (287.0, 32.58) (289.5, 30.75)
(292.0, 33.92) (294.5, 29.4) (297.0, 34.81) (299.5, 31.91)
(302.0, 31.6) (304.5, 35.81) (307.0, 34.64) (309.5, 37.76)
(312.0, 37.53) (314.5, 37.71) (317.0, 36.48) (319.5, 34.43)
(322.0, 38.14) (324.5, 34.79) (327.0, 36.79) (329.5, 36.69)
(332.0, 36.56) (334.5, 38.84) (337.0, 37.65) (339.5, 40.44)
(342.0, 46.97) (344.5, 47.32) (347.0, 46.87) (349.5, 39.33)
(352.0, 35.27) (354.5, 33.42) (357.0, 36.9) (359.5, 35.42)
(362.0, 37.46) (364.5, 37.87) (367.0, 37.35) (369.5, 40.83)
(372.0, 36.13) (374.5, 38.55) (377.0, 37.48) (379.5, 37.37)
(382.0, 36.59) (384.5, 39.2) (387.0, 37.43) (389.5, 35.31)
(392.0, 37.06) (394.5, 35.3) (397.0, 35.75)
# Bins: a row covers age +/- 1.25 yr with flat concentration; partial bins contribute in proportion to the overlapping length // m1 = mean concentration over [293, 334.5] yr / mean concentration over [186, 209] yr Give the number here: 1.4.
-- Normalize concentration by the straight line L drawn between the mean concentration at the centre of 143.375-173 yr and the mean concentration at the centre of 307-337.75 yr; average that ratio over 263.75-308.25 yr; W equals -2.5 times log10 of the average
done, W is 0.11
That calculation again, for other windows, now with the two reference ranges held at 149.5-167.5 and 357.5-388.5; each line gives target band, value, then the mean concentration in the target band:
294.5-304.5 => 0.035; 32.7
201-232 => 0.157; 25.5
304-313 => -0.067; 36.5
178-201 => 0.126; 25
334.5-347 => -0.195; 43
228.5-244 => 0.160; 26.4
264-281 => 0.090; 29.8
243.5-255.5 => 0.109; 28.3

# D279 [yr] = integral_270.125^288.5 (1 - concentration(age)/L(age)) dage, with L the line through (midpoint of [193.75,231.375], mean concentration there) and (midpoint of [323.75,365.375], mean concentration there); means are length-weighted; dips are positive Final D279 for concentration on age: 1.0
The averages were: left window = 25.3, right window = 38.8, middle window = 30.5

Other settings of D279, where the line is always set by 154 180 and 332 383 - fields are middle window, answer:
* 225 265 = 4.9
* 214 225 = 1.6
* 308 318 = -0.4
